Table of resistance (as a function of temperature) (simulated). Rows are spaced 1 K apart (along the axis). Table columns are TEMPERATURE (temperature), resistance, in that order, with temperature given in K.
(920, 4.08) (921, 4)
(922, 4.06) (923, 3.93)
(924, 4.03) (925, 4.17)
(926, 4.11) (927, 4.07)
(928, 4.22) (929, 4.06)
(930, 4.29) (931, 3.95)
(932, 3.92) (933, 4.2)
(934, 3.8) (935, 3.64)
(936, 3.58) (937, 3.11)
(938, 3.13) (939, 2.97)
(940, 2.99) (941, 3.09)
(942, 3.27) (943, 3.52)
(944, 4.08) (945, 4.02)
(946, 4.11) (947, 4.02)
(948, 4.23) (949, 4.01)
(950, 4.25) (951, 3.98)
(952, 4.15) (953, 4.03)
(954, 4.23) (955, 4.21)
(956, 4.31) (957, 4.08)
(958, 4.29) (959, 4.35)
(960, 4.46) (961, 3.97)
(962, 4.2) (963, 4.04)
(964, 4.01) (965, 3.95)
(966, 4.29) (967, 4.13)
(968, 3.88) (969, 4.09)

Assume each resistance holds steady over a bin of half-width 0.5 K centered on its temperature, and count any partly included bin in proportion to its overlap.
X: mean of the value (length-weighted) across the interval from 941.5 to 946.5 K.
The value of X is 3.8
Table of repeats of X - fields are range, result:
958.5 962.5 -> 4.24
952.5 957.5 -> 4.17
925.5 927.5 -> 4.09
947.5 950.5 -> 4.16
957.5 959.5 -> 4.32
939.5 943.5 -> 3.22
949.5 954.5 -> 4.13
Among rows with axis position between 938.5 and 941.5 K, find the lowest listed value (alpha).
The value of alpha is 2.97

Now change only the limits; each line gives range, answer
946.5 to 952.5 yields 3.98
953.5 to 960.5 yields 4.08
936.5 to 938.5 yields 3.11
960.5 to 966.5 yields 3.95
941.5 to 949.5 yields 3.27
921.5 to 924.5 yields 3.93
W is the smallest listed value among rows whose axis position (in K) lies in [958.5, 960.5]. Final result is 4.35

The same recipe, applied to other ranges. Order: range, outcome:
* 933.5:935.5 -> 3.64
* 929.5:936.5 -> 3.58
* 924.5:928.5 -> 4.07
